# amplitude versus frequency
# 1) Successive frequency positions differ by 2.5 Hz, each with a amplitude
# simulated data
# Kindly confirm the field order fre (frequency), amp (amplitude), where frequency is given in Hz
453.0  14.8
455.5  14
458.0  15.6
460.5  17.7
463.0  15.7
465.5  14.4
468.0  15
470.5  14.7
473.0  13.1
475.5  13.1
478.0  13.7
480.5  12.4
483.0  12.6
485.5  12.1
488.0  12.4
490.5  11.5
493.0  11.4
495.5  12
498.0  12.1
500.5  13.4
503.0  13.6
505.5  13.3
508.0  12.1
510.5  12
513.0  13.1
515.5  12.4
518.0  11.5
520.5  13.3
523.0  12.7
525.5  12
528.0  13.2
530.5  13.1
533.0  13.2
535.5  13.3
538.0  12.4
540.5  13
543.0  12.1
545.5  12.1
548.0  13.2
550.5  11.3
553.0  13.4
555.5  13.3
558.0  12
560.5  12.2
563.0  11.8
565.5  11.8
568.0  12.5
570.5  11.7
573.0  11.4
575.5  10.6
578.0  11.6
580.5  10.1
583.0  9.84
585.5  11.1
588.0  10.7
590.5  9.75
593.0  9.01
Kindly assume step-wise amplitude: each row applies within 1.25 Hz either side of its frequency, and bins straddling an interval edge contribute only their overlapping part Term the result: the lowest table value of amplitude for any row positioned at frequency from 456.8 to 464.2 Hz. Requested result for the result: 15.6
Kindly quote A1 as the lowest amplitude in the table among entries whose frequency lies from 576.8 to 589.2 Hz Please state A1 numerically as 9.84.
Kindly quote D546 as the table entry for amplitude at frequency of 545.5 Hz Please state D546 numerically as 12.1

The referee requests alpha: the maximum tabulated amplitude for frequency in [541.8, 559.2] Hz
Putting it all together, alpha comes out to 13.4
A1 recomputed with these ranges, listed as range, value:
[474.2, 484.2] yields 12.4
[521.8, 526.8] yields 12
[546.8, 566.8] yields 11.3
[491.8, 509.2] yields 11.4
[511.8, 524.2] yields 11.5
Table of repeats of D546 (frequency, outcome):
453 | 14.8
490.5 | 11.5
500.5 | 13.4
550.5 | 11.3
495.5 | 12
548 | 13.2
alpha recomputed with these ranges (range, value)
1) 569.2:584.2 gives 11.7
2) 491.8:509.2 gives 13.6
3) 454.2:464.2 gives 17.7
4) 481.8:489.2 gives 12.6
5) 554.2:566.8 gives 13.3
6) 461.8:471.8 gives 15.7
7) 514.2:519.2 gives 12.4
